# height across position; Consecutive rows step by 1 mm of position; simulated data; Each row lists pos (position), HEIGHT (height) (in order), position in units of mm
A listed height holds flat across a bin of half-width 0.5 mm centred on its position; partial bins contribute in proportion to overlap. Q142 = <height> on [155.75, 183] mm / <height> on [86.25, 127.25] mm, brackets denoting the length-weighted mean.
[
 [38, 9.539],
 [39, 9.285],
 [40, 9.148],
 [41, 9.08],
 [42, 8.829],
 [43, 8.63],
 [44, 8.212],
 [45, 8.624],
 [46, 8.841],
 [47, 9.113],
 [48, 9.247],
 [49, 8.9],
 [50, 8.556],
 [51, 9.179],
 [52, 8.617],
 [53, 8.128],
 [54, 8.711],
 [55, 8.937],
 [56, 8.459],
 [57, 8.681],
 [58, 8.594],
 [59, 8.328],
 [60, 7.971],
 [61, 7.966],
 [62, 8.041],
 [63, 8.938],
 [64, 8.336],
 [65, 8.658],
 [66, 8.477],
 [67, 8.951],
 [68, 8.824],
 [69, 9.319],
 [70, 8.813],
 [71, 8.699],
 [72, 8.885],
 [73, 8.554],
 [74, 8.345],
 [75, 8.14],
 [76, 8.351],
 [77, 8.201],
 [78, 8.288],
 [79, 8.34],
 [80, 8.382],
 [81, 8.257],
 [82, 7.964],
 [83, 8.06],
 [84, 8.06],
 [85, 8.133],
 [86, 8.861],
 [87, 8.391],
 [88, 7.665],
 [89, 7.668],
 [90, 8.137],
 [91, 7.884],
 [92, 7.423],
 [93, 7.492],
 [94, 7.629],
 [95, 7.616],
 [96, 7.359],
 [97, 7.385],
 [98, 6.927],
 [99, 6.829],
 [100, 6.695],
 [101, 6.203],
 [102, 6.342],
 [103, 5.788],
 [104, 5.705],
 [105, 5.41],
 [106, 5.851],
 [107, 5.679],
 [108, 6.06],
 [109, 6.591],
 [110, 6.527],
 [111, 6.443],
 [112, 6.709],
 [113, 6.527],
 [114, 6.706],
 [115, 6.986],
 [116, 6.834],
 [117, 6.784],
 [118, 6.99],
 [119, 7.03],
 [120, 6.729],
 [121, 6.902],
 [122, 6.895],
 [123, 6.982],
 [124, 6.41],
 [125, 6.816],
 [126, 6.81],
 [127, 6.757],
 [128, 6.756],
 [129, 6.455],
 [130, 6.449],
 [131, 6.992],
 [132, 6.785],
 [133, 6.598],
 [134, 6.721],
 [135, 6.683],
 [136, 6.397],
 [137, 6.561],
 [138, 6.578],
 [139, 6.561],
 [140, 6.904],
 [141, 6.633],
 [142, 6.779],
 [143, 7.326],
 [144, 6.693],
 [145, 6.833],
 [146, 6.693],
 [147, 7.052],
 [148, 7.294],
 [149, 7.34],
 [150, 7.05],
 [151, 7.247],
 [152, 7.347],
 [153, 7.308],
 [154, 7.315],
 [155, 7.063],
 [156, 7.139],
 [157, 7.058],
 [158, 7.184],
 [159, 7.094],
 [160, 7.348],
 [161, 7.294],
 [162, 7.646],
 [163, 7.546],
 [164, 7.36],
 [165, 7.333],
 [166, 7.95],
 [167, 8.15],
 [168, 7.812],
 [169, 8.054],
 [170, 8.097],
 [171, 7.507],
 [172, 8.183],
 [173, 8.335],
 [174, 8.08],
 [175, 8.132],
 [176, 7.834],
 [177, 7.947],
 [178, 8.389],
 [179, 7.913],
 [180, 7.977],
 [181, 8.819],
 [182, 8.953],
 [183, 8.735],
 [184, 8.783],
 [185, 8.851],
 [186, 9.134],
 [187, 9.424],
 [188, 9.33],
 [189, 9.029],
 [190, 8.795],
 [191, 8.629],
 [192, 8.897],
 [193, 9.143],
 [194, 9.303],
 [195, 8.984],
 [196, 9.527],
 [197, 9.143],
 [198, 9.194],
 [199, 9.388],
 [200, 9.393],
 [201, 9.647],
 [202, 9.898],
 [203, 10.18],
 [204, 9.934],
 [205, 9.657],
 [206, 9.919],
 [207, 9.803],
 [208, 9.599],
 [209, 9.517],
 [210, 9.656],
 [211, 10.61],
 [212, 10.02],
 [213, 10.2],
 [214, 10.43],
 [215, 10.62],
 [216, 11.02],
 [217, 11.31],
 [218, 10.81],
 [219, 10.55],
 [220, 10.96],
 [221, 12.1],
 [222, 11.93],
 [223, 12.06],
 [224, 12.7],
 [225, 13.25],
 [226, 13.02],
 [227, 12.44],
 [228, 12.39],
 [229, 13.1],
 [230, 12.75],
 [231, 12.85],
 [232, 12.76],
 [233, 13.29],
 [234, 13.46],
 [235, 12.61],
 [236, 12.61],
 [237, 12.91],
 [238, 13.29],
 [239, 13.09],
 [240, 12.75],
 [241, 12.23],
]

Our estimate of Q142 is 1.14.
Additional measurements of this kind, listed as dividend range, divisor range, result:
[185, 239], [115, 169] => 1.54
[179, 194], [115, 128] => 1.30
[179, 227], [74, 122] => 1.38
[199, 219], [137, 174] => 1.38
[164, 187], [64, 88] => 0.97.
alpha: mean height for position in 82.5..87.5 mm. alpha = 8.3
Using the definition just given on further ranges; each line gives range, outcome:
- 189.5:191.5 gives 8.71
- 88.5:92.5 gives 7.78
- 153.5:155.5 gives 7.19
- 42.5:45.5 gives 8.49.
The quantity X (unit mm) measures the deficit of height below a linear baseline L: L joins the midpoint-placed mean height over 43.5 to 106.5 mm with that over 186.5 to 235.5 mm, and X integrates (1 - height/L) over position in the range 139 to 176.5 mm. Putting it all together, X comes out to 8.8 mm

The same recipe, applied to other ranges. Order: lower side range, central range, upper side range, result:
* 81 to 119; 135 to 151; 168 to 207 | 2.20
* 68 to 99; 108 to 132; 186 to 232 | 5.63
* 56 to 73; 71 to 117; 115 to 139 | 2.31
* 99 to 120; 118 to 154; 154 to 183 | 0.94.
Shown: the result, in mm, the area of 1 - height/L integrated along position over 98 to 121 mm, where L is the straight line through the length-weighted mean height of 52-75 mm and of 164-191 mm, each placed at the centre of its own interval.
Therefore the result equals 5.51 mm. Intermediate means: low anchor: 8.56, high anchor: 8.35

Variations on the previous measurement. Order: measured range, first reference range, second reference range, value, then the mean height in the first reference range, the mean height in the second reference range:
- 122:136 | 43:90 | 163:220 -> 3.3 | 8.49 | 9.11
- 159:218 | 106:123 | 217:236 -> 8.5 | 6.64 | 12.4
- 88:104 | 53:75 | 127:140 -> 1.2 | 8.57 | 6.64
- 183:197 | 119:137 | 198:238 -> 1.1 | 6.72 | 11.3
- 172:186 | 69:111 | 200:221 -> 1.7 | 7.51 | 10.2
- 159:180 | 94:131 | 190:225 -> 2.2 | 6.63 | 10.2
